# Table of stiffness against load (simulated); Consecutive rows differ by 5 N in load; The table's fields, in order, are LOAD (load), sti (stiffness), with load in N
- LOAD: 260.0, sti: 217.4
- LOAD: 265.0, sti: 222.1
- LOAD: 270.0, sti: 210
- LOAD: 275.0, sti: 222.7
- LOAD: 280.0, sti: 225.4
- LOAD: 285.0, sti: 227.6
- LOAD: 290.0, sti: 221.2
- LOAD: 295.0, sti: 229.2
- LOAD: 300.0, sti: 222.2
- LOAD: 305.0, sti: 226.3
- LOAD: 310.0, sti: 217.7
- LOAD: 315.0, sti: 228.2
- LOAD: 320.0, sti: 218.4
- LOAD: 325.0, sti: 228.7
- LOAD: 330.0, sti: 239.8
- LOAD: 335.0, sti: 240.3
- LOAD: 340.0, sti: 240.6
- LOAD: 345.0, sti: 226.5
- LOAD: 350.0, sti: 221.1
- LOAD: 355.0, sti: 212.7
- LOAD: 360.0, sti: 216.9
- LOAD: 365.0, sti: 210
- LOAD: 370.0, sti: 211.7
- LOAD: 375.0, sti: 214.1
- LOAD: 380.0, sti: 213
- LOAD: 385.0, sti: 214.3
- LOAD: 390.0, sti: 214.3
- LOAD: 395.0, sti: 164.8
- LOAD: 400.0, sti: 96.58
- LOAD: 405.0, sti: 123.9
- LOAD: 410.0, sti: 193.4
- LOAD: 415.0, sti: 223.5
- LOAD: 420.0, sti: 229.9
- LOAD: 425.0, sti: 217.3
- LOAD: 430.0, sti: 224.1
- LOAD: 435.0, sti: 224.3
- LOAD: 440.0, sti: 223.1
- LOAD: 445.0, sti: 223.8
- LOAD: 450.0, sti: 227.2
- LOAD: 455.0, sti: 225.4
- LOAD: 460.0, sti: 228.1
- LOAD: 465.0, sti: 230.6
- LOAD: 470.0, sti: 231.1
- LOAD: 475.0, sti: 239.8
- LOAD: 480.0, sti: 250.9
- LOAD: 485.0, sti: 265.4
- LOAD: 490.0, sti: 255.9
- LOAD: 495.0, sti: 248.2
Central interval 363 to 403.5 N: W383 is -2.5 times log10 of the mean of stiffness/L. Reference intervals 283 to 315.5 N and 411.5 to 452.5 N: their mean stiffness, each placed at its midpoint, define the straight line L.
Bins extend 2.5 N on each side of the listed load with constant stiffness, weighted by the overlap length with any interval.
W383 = 0.18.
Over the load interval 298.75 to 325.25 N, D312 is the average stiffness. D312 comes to 223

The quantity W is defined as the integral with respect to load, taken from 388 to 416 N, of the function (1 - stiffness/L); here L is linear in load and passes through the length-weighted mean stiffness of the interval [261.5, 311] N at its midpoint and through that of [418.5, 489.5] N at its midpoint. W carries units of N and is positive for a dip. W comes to 7.8 N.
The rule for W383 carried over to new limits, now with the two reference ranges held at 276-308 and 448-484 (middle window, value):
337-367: 0.03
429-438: 0.04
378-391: 0.08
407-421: 0.10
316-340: -0.03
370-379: 0.08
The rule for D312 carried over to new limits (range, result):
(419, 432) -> 223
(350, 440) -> 201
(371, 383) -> 213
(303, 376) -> 224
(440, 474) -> 228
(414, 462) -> 225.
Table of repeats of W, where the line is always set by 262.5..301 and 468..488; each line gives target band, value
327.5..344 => -0.7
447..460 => 0.9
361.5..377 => 1.4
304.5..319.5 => 0.2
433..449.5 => 1.3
